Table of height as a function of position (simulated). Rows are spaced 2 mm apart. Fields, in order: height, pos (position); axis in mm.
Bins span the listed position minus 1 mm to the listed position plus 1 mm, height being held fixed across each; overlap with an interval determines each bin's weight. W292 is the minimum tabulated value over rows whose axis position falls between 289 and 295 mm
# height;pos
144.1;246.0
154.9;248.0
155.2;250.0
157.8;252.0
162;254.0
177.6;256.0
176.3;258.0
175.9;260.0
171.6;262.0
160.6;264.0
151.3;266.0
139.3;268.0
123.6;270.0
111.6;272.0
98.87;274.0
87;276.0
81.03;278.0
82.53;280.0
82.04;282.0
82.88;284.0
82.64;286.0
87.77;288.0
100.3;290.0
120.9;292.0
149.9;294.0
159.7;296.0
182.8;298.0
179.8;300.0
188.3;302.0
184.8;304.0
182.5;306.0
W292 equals 100.3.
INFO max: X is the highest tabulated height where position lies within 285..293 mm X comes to 120.9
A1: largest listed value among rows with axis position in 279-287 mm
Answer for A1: 82.88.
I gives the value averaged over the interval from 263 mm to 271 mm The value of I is 144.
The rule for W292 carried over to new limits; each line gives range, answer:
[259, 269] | 139.3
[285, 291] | 82.64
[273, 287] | 81.03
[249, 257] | 155.2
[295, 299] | 159.7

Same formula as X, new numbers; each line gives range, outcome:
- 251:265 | 177.6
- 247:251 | 155.2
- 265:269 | 151.3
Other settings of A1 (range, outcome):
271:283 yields 111.6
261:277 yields 171.6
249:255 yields 162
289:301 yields 182.8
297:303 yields 188.3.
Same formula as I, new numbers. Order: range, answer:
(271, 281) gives 92.2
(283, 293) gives 94.9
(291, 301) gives 159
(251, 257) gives 166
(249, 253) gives 156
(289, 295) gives 124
